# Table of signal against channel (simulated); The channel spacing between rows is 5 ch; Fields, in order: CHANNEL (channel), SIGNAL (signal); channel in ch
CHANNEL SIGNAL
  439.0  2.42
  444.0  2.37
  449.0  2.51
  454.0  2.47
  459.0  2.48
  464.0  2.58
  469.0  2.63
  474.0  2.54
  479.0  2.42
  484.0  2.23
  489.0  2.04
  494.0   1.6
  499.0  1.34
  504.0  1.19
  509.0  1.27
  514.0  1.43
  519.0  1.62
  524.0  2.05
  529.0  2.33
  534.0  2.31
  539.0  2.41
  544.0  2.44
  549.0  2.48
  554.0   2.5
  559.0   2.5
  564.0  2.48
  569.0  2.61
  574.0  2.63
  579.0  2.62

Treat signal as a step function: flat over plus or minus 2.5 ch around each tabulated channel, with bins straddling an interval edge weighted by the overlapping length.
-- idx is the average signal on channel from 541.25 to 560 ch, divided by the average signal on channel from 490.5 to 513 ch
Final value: 1.79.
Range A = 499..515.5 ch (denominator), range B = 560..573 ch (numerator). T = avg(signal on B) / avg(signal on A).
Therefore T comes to 1.97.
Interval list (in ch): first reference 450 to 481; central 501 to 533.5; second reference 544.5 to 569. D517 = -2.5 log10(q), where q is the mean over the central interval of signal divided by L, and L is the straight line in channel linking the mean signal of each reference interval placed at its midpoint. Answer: 0.43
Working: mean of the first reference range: 2.52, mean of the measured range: 1.68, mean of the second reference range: 2.5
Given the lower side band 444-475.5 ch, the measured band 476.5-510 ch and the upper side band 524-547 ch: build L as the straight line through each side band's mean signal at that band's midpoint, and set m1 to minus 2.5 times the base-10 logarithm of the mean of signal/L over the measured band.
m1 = 0.37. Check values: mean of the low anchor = 2.52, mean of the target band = 1.75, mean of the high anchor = 2.34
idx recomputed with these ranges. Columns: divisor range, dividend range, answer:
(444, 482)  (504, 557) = 0.82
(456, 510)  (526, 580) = 1.20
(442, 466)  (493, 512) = 0.54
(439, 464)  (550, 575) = 1.03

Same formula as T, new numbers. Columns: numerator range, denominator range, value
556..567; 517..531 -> 1.25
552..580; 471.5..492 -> 1.12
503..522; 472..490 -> 0.61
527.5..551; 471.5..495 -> 1.09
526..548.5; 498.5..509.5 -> 1.90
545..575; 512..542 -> 1.24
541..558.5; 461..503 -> 1.16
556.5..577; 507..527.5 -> 1.56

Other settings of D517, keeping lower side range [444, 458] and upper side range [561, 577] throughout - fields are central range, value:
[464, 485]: 0.00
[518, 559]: 0.11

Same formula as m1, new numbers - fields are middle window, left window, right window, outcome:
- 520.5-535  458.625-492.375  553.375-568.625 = 0.13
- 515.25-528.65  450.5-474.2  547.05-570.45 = 0.32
